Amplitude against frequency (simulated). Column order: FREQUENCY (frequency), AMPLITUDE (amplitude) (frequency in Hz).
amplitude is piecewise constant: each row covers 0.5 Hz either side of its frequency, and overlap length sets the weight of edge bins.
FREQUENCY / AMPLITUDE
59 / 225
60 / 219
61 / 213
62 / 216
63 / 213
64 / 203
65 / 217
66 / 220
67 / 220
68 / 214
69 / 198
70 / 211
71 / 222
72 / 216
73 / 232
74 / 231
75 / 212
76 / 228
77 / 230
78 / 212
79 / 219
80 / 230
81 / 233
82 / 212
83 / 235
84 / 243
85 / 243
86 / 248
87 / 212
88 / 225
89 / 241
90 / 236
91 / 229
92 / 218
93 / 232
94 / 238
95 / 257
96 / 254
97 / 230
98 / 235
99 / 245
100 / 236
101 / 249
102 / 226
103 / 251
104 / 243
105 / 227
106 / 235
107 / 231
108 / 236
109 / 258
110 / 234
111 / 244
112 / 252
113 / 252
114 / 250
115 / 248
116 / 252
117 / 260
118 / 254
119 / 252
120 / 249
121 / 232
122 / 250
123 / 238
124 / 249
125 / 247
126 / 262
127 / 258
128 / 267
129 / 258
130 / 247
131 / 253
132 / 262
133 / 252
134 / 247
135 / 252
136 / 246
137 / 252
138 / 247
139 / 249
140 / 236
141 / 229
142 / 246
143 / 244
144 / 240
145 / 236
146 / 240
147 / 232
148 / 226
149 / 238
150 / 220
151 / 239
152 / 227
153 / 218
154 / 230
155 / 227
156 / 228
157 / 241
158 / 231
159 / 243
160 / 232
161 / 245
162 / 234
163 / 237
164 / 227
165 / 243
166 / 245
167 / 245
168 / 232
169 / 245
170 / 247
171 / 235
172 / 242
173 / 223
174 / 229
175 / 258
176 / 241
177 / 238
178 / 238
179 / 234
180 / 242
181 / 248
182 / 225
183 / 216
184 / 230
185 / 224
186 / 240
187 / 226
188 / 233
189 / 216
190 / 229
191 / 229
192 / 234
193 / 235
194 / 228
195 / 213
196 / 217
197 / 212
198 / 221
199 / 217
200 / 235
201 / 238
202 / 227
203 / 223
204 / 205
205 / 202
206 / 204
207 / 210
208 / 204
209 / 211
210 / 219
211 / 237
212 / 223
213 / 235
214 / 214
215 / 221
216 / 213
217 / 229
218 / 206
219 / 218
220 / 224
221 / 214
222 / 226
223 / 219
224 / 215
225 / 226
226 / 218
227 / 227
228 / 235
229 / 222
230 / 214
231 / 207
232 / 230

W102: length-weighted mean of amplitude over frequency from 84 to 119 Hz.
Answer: 241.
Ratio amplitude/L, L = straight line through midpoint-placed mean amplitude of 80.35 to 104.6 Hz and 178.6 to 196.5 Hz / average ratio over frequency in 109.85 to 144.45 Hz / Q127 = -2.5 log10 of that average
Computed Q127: -0.07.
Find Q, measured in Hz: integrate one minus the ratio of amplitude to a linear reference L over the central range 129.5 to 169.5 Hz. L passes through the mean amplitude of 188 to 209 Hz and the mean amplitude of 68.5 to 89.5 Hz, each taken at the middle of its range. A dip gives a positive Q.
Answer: -3.0 Hz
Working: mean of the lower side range 225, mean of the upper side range 220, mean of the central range 239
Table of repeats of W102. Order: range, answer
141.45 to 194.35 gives 235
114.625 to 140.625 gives 251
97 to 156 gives 243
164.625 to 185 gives 237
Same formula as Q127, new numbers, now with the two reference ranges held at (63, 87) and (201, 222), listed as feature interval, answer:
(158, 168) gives -0.09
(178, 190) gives -0.06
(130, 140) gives -0.14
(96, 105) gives -0.08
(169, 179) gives -0.10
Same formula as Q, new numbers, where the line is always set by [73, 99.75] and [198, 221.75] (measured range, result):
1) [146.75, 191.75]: -2.20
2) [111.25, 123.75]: -1.12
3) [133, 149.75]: -1.13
